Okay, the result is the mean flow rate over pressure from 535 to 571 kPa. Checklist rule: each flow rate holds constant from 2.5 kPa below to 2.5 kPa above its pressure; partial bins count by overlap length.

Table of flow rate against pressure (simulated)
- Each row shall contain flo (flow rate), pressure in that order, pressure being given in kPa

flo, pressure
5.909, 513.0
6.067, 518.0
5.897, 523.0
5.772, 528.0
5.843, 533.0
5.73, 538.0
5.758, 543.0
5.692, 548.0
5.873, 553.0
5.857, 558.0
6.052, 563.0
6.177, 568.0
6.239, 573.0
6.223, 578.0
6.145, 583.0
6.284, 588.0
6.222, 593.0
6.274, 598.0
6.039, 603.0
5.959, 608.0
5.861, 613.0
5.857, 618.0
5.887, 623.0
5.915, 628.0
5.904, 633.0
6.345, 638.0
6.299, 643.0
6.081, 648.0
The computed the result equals 5.88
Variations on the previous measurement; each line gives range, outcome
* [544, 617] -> 6.05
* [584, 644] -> 6.07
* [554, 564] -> 5.93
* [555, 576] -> 6.08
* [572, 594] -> 6.22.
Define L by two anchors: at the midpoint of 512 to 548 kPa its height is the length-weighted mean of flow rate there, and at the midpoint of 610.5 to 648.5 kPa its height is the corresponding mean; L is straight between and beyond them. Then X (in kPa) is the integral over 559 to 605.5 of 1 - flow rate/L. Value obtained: -1.9 kPa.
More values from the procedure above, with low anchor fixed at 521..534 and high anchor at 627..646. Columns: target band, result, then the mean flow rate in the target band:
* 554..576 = -0.5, 6.07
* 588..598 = -0.4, 6.25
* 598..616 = 0.2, 5.99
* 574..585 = -0.4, 6.19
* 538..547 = 0.2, 5.74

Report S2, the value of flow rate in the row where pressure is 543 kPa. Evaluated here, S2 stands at 5.758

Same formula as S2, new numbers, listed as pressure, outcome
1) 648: 6.081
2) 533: 5.843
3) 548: 5.692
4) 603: 6.039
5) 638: 6.345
